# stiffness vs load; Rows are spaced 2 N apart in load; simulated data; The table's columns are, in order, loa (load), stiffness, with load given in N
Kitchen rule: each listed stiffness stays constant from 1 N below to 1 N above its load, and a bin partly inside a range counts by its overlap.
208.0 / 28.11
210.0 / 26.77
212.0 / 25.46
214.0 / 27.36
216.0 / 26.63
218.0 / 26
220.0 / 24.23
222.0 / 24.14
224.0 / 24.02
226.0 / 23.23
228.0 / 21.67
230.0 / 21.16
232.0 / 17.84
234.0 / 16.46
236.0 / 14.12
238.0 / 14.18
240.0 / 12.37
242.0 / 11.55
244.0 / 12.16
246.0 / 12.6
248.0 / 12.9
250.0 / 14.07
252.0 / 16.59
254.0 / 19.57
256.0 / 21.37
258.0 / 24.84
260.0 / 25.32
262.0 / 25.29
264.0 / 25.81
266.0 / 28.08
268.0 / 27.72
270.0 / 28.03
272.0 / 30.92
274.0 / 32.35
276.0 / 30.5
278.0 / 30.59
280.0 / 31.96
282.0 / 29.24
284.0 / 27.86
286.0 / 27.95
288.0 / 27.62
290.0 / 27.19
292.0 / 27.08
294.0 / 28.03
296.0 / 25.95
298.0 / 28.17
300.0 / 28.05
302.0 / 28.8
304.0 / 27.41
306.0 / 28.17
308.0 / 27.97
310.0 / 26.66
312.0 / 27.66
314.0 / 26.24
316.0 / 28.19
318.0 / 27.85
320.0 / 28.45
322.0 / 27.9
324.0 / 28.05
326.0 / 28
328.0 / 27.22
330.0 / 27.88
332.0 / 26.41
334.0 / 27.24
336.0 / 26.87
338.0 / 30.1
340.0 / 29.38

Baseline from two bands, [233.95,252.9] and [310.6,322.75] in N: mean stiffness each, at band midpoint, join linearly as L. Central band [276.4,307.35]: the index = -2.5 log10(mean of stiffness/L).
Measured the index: -0.239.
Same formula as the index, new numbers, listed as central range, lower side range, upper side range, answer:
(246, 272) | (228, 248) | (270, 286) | 0.043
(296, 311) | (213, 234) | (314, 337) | -0.044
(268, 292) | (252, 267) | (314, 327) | -0.165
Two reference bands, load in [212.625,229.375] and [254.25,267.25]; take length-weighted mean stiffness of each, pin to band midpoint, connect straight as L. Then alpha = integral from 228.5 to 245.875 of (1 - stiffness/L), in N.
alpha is 6.8 N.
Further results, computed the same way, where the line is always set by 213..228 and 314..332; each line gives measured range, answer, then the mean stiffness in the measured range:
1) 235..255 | 9.0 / 14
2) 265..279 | -1.8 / 29.7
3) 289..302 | -0.3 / 27.5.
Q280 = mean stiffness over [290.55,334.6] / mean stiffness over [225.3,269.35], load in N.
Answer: 1.4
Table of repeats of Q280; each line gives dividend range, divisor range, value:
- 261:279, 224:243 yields 1.66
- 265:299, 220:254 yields 1.68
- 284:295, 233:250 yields 2.07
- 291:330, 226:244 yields 1.69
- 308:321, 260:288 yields 0.96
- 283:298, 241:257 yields 1.82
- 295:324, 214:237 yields 1.26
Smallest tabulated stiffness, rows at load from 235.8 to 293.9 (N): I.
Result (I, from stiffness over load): 11.55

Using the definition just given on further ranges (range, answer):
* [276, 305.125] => 25.95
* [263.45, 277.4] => 25.81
